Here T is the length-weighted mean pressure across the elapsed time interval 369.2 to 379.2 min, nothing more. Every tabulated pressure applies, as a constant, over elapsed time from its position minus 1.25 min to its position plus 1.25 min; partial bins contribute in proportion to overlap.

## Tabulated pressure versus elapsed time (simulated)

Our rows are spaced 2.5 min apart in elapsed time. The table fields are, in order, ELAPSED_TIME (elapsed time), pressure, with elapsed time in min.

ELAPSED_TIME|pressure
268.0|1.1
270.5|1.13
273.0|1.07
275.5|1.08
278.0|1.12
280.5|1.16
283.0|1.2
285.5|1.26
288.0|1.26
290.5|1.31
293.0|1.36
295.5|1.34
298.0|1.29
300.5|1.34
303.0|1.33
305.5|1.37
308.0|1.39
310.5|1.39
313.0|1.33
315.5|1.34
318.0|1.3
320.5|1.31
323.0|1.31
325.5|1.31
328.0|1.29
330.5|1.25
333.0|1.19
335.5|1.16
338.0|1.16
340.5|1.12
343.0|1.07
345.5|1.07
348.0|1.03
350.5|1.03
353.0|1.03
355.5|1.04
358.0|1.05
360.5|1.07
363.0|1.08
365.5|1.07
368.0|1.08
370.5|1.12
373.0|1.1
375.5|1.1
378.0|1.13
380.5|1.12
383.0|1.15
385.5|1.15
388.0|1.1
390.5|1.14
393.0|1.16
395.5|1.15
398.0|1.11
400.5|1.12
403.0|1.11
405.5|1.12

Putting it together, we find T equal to 1.11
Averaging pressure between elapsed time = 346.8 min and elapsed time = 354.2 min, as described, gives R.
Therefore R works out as 1.03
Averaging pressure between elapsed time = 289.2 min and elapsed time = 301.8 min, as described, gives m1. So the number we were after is 1.33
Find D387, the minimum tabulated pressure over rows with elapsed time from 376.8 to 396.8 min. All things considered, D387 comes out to 1.1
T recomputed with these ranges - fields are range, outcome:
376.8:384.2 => 1.13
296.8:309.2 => 1.34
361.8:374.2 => 1.09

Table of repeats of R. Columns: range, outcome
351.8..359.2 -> 1.04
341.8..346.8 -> 1.07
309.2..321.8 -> 1.33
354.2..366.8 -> 1.06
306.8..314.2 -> 1.37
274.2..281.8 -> 1.12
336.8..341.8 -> 1.14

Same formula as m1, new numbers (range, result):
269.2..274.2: 1.1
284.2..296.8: 1.31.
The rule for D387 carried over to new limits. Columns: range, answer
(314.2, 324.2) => 1.3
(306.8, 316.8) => 1.33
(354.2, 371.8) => 1.04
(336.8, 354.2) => 1.03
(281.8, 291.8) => 1.2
